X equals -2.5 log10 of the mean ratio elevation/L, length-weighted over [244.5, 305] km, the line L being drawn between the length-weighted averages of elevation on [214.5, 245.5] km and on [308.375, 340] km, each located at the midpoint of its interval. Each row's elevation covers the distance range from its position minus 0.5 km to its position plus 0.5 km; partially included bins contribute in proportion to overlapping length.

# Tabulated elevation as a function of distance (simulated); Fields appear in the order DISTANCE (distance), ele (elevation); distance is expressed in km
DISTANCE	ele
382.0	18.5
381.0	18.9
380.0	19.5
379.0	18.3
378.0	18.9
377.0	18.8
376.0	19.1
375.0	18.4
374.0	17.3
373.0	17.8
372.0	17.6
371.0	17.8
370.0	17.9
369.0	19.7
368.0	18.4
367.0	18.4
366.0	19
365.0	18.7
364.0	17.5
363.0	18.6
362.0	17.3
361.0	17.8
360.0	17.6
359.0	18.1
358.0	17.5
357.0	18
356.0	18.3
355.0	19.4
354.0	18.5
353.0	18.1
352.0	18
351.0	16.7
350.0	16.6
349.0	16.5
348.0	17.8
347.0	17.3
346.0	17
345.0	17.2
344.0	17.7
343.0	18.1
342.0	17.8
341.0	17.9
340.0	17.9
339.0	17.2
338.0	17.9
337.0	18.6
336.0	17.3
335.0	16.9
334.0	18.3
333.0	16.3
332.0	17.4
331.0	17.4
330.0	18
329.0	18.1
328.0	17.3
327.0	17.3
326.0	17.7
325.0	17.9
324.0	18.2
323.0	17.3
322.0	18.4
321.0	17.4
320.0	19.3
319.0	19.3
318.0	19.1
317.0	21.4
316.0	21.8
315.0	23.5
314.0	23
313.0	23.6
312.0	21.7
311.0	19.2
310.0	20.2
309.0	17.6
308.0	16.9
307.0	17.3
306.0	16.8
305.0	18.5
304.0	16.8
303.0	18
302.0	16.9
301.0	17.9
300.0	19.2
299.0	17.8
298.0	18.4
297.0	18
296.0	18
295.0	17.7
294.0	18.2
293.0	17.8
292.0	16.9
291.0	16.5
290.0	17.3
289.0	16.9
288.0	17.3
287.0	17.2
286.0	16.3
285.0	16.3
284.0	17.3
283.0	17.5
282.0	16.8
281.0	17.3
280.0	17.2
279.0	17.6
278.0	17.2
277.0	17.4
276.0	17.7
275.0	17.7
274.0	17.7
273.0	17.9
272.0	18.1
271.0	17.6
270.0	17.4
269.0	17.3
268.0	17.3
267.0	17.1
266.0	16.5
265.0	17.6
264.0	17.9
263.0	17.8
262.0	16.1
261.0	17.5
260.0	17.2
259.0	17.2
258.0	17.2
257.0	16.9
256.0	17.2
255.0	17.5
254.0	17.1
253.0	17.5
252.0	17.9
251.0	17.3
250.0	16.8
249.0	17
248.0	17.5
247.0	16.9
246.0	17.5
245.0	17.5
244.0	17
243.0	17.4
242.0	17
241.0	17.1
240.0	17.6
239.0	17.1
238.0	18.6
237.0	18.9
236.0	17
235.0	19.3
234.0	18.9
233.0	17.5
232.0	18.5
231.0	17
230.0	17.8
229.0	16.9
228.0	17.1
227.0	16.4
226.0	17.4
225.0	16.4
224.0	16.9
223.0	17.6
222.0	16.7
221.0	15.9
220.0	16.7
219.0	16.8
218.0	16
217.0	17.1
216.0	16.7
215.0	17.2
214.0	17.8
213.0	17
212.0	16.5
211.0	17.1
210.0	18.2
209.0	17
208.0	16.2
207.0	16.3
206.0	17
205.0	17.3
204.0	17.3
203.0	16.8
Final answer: 0.038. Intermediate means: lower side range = 17.3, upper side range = 18.8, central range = 17.4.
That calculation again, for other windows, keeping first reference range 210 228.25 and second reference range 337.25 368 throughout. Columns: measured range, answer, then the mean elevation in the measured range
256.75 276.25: -0.01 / 17.4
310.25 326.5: -0.14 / 19.9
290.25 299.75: -0.02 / 17.7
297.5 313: -0.05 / 18.4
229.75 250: -0.04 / 17.6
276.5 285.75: 0.01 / 17.2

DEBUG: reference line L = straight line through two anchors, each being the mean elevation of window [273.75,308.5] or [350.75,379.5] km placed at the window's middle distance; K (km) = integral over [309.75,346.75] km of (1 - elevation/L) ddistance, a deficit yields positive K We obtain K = -1.7 km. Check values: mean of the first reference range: 17.4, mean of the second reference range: 18.2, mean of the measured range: 18.6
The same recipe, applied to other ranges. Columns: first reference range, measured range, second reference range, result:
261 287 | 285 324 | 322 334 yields -2.3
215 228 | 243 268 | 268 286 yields -0.2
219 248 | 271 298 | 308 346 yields 1.0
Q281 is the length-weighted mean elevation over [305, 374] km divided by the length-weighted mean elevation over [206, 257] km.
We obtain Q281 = 1.06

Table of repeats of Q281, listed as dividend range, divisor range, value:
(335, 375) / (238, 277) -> 1.03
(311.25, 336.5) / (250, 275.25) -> 1.09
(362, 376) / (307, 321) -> 0.90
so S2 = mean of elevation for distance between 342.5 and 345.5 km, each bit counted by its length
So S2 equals 17.7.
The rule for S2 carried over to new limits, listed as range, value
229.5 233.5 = 17.7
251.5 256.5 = 17.4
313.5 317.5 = 22.4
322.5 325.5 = 17.8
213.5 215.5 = 17.5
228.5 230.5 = 17.4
